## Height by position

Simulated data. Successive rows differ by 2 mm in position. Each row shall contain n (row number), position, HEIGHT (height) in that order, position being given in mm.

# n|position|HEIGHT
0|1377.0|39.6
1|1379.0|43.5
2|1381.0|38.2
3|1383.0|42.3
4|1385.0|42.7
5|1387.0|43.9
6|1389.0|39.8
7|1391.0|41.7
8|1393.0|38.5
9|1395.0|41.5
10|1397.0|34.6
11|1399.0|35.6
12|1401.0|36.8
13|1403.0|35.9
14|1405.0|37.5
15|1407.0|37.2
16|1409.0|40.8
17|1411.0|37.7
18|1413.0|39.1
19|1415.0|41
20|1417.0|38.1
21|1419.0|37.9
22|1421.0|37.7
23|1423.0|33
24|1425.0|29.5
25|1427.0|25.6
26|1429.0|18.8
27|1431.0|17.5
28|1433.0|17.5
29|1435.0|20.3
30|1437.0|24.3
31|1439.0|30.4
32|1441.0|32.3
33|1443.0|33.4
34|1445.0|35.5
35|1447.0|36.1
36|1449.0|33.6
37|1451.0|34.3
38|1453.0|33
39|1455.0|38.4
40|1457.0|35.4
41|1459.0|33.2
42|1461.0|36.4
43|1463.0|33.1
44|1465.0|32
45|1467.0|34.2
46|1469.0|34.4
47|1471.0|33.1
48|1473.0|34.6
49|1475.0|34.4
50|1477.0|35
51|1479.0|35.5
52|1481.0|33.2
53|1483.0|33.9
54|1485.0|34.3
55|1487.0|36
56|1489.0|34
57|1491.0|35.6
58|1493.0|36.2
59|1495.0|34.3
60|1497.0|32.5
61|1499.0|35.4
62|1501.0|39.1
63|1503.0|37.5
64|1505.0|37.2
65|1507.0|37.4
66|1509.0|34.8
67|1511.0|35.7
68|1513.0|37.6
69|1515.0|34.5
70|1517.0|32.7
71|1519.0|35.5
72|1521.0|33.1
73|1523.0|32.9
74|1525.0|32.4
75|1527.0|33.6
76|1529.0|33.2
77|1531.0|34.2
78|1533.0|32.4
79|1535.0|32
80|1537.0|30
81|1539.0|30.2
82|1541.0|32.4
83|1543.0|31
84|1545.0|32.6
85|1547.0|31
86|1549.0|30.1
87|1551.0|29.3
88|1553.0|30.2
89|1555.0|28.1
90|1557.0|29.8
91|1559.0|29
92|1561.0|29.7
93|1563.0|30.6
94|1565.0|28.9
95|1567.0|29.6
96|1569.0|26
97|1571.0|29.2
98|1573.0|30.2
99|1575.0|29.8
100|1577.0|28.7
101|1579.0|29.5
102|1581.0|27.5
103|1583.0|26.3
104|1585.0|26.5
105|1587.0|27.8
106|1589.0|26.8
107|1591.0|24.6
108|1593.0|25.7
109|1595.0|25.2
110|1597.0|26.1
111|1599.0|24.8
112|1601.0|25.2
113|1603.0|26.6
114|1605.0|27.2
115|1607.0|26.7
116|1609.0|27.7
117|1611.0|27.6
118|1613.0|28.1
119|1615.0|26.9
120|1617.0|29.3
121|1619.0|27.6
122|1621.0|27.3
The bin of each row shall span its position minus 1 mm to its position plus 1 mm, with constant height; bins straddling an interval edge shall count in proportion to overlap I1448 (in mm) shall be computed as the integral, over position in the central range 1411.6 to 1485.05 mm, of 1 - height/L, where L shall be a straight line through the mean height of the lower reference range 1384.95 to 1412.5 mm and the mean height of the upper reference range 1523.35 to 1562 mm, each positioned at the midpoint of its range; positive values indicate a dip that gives 7.4 mm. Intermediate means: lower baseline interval 38.7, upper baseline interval 31.1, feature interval 32.4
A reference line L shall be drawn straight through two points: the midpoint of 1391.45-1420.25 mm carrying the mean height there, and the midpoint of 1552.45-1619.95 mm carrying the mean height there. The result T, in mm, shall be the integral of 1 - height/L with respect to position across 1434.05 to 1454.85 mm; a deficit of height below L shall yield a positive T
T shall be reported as 2.4 mm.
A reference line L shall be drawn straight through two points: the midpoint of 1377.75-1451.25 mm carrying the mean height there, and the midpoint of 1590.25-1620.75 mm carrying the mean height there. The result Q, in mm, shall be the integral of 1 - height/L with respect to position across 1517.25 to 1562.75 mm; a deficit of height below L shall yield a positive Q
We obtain -3.2 mm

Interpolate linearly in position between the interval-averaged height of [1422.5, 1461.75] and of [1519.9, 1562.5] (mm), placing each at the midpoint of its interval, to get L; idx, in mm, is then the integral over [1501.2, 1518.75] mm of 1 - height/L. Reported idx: -3.0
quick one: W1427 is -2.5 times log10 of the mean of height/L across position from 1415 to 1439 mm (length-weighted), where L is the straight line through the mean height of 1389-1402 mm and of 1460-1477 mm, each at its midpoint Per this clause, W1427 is 0.29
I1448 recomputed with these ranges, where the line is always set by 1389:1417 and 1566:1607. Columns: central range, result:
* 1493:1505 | -1.3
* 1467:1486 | -0.2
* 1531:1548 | -0.9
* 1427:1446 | 5.6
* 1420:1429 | 1.7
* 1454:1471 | 0.1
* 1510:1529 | -1.8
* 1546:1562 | -0.3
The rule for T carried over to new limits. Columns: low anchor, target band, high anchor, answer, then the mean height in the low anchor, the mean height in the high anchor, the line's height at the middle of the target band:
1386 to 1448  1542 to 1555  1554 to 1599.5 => -0.7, 33.9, 27.9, 28.9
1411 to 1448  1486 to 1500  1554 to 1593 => -2.5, 30.6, 28.3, 29.6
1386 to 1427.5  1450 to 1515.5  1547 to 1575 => -3.2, 37.4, 29.4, 33.5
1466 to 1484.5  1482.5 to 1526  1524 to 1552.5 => -2.7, 34.3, 31.7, 33.1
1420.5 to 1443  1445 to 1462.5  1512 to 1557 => -4.8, 26.1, 32.2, 27.4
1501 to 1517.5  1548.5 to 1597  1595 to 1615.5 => 2.7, 36.2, 26.6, 29.9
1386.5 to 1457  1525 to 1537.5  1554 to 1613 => -1.3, 33.9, 27.6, 29.7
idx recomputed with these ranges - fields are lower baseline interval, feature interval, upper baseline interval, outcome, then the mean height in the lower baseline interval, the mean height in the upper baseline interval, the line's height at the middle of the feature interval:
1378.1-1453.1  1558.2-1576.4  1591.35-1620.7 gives -0.6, 34.7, 26.7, 28.3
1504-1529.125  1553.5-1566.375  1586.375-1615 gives 0.4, 34.7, 26.4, 30.4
